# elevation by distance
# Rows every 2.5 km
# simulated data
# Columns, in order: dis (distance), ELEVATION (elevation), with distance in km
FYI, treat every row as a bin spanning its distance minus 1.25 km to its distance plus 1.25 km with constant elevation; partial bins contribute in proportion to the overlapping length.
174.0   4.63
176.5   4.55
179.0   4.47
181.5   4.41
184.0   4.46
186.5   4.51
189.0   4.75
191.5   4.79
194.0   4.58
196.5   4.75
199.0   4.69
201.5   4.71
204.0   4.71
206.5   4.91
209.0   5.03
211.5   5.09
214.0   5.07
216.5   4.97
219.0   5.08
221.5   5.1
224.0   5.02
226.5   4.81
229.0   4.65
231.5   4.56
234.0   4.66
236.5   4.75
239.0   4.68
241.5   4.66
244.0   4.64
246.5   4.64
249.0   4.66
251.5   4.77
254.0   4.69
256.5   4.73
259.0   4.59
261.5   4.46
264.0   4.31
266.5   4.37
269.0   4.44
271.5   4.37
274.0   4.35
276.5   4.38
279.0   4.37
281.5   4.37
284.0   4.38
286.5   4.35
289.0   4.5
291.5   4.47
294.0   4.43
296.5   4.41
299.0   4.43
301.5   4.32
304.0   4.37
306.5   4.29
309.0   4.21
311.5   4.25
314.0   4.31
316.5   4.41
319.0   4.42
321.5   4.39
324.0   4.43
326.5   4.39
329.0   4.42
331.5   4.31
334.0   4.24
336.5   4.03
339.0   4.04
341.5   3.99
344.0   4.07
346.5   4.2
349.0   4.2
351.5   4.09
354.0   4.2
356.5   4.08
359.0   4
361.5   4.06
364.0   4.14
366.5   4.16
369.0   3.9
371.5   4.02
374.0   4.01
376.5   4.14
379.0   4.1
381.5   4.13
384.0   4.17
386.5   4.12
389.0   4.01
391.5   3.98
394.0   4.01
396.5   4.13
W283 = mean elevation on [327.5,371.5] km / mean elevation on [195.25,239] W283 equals 0.85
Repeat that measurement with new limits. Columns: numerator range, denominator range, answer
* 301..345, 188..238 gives 0.88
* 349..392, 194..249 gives 0.85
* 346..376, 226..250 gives 0.88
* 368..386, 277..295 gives 0.92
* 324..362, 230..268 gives 0.90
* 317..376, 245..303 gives 0.93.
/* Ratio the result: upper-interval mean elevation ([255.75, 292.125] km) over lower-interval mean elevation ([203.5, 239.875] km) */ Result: 0.91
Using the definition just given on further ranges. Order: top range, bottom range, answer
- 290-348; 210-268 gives 0.91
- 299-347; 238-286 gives 0.95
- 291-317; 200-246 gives 0.90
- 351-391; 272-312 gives 0.93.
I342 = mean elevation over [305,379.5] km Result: 4.18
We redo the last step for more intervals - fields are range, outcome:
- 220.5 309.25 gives 4.54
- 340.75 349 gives 4.11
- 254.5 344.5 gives 4.36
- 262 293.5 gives 4.39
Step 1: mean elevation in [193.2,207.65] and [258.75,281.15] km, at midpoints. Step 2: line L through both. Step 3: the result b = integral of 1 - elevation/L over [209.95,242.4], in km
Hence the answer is -1.8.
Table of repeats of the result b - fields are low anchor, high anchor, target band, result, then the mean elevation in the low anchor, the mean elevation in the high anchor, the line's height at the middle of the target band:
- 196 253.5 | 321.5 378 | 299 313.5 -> 0.25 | 4.81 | 4.15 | 4.38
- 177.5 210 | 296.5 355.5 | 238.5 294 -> -0.70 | 4.67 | 4.26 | 4.45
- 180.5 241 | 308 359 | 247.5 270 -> 0.03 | 4.78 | 4.23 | 4.56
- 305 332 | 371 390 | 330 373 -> 1.11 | 4.35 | 4.09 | 4.21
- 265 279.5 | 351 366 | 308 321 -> -0.26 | 4.38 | 4.1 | 4.24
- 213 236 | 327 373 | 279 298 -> 0.33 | 4.87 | 4.12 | 4.49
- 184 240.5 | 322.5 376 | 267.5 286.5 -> 0.48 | 4.8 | 4.14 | 4.49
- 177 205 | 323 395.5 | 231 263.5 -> -1.42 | 4.62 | 4.12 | 4.45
